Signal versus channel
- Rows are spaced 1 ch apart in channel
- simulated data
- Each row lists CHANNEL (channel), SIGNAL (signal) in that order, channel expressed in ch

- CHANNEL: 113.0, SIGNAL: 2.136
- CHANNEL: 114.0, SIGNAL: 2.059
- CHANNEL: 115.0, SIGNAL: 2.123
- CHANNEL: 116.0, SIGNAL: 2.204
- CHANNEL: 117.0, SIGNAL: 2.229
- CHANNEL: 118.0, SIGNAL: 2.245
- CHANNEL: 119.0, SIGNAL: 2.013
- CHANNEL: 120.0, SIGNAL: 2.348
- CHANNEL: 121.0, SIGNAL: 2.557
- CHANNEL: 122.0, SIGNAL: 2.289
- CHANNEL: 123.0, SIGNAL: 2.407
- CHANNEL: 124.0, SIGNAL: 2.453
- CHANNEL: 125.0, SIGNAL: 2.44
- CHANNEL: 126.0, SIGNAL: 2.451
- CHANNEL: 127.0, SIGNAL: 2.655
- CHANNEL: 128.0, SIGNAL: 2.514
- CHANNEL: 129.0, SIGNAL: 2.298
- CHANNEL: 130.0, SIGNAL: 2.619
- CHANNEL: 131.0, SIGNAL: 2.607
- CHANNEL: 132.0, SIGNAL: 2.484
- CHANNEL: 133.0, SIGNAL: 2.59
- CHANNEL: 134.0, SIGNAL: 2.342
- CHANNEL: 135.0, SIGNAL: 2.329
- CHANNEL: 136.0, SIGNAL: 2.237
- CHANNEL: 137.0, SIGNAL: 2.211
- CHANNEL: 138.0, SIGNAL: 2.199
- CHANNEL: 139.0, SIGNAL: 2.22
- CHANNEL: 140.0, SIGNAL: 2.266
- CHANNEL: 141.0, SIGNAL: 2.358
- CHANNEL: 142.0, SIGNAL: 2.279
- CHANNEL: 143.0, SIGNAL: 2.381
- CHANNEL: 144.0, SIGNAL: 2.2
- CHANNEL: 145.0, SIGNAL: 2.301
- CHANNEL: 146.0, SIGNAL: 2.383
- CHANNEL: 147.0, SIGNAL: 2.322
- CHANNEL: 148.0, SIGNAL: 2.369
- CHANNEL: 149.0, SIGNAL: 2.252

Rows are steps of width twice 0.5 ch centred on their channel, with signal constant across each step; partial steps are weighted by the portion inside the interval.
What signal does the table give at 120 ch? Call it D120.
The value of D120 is 2.348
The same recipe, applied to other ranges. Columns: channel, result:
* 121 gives 2.557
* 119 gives 2.013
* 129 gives 2.298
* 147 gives 2.322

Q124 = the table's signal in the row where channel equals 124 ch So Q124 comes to 2.453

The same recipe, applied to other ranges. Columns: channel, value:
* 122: 2.289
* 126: 2.451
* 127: 2.655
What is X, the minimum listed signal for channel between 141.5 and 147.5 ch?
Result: 2.2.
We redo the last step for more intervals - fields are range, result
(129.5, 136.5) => 2.237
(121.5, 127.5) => 2.289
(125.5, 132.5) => 2.298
